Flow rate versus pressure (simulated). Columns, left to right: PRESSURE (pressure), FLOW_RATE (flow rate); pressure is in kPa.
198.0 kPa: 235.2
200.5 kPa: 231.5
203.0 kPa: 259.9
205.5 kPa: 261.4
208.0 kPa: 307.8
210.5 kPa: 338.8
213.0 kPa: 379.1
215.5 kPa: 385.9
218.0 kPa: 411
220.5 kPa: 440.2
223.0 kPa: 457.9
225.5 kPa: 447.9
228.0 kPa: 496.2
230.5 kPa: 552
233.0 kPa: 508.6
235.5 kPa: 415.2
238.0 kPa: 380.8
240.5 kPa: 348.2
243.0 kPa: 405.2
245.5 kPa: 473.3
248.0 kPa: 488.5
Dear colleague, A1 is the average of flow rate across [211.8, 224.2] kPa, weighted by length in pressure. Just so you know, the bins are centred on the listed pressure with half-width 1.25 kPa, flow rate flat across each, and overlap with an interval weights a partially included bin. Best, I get 415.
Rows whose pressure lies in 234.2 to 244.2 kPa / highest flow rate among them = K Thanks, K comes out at 415.2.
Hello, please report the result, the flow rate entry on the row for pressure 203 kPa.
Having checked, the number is 259.9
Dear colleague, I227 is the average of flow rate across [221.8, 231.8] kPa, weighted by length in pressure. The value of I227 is 489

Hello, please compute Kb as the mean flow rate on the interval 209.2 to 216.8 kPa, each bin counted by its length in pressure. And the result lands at 368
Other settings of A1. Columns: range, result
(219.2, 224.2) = 449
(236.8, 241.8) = 365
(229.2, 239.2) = 465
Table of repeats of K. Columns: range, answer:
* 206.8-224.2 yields 457.9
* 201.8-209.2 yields 307.8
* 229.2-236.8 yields 552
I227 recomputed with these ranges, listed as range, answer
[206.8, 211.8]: 324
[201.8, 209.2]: 276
